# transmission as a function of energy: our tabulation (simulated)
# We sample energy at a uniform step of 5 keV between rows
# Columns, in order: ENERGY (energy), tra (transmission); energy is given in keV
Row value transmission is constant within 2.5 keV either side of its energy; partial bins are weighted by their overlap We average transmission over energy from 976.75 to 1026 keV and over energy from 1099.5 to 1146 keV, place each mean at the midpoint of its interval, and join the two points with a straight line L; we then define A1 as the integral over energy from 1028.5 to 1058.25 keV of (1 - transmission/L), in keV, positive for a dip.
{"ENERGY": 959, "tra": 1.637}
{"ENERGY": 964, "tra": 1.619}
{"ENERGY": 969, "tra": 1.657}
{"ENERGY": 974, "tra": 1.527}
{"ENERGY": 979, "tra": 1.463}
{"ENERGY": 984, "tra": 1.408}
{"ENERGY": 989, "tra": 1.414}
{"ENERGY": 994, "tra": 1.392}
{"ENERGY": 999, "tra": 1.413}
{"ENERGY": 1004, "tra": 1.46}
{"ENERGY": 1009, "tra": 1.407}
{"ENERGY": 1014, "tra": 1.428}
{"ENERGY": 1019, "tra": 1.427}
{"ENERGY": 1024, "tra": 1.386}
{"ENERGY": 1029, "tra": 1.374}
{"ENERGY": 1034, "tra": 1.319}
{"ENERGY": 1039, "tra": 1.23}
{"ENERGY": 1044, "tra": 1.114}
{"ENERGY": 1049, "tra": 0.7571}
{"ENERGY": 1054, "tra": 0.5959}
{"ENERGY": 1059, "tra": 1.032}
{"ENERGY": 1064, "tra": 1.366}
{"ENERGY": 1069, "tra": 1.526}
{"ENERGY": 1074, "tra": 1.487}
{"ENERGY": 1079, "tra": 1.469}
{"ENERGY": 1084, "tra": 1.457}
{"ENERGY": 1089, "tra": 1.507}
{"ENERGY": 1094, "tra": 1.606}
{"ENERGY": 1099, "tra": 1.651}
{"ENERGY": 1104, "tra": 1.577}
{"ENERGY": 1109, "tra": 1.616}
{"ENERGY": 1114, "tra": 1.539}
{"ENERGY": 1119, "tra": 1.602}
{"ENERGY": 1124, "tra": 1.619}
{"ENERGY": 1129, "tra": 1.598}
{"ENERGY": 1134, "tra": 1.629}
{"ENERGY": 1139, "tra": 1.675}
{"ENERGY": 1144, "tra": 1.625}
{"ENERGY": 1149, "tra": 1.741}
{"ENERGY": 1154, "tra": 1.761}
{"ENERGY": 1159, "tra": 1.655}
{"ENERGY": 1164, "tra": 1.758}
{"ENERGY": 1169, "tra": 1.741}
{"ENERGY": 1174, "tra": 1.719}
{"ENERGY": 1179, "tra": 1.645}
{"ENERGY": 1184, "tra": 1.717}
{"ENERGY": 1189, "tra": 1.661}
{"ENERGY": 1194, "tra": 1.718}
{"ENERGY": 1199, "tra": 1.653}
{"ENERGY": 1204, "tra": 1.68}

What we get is 8.8 keV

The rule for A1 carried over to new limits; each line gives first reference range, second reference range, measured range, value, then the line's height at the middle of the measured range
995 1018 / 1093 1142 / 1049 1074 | 6.5 keV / 1.52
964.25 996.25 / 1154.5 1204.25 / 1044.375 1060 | 7.5 keV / 1.56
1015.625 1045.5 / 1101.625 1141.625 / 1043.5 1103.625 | 6.2 keV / 1.45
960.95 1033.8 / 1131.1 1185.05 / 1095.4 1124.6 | 0.4 keV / 1.62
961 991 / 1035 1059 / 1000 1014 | -1.7 keV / 1.27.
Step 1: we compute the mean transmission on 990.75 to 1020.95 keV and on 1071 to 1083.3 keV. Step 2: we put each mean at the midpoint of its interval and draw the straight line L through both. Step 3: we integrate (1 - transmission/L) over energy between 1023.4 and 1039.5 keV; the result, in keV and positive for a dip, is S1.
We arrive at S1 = 1.2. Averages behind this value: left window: 1.42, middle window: 1.33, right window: 1.48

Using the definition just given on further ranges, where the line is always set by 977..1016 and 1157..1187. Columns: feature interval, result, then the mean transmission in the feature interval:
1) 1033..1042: 1.4 keV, 1.26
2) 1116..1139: 0.2 keV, 1.62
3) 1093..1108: -0.2 keV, 1.61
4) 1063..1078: 0.7 keV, 1.47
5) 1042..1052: 3.9 keV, 0.91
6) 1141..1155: -0.3 keV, 1.7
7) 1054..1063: 3.3 keV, 0.967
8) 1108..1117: 0.2 keV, 1.57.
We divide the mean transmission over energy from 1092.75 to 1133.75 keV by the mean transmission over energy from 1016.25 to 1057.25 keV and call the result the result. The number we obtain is 1.4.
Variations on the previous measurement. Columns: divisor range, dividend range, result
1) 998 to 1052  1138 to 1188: 1.32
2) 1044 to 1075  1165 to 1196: 1.54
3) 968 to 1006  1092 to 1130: 1.10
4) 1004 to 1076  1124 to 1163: 1.33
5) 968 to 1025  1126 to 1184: 1.17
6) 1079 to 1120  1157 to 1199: 1.09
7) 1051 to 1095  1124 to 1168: 1.27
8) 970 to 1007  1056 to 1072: 0.89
